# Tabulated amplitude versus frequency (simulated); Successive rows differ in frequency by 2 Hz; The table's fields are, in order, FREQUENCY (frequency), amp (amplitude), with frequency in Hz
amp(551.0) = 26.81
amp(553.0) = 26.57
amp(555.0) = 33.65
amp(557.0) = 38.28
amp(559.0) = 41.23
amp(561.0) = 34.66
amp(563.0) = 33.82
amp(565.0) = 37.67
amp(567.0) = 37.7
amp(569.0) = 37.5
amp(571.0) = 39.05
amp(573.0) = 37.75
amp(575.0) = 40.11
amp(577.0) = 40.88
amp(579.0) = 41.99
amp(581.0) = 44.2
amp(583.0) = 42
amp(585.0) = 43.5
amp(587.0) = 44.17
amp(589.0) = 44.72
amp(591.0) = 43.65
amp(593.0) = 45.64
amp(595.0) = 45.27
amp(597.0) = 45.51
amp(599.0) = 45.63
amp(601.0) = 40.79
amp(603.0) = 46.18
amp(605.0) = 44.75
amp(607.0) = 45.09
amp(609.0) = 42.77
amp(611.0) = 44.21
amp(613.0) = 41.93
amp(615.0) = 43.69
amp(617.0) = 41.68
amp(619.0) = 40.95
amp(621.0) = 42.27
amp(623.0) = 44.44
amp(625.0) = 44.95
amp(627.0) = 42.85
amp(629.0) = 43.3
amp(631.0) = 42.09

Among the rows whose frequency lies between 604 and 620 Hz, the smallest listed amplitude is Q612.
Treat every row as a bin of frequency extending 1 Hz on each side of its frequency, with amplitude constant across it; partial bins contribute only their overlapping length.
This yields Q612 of 40.95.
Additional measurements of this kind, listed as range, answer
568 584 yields 37.5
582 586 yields 42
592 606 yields 40.79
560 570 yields 33.82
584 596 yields 43.5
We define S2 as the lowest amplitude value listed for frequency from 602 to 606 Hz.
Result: 44.75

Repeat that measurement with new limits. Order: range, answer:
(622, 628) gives 42.85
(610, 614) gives 41.93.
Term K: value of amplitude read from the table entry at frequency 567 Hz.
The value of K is 37.7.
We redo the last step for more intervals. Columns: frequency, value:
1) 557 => 38.28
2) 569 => 37.5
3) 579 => 41.99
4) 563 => 33.82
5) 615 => 43.69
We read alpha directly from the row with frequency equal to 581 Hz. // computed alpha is 44.2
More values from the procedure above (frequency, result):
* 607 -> 45.09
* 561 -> 34.66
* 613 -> 41.93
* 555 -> 33.65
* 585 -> 43.5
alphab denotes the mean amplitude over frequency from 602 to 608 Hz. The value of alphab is 45.3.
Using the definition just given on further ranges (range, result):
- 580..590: 43.7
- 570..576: 39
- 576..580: 41.4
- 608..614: 43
